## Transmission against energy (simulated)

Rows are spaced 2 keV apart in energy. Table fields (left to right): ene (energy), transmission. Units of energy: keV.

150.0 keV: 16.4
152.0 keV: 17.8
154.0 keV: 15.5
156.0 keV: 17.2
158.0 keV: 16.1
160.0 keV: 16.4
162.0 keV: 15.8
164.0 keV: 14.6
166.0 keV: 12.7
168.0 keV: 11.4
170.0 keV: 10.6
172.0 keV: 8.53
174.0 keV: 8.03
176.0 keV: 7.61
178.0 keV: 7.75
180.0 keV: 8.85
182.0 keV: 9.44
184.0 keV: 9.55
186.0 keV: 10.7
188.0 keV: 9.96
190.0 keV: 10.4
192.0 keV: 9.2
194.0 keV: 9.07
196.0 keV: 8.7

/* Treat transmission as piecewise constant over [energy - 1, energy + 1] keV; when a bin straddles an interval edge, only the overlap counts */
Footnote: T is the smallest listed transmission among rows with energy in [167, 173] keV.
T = 8.53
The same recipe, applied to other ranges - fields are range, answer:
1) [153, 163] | 15.5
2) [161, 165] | 14.6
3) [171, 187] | 7.61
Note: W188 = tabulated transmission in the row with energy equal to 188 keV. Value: 9.96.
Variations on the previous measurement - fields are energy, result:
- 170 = 10.6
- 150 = 16.4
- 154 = 15.5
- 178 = 7.75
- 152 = 17.8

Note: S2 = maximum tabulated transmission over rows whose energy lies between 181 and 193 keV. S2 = 10.7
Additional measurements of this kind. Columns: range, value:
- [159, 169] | 16.4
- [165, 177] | 12.7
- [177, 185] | 9.55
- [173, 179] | 8.03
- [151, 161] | 17.8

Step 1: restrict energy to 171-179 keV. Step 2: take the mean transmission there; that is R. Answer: 7.98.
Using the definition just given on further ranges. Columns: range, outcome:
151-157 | 16.8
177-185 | 8.9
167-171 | 11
